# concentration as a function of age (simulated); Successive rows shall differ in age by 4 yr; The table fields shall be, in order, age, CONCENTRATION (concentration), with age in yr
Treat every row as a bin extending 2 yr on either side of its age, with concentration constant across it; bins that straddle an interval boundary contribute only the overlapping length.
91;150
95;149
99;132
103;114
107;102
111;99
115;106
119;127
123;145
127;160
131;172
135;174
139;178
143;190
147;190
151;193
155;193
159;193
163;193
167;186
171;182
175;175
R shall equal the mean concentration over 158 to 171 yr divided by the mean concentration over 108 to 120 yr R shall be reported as 1.7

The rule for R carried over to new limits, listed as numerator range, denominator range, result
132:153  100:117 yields 1.73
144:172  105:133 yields 1.46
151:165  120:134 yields 1.22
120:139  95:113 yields 1.40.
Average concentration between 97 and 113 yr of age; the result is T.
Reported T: 112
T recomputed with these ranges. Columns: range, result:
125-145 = 175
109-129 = 127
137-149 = 186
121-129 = 152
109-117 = 102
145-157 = 192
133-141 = 176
